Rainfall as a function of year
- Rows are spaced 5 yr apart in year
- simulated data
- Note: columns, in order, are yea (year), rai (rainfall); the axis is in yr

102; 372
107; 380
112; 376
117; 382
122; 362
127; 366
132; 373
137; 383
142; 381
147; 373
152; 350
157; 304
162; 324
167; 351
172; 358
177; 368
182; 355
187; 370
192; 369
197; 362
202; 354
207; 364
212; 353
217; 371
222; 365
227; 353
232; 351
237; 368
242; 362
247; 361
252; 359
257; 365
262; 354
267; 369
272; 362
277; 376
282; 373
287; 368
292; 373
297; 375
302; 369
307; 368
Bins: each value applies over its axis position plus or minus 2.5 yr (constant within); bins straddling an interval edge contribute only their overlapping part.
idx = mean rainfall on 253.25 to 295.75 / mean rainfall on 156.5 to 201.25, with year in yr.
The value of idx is 1.04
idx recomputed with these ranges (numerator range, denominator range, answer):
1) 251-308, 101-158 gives 1.00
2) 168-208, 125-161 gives 1.01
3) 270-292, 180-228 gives 1.02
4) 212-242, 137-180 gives 1.02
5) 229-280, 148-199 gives 1.03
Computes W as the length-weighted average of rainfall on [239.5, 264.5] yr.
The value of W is 360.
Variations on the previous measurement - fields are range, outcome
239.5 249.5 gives 362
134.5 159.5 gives 358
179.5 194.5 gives 365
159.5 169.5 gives 338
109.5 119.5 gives 379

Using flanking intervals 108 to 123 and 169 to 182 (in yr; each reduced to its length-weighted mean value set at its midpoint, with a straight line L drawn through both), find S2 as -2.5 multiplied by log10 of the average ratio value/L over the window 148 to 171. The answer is 0.087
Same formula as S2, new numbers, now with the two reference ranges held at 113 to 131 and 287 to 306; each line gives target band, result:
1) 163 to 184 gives 0.05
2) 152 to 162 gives 0.16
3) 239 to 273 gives 0.03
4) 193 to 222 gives 0.03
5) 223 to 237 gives 0.04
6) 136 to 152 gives -0.01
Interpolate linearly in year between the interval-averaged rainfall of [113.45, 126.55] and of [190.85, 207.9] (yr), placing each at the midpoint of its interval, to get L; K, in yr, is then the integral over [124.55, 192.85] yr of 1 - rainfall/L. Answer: 1.5 yr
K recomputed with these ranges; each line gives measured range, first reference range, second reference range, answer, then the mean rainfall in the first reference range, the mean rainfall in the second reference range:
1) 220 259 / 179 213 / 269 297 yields 0.6 yr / 361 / 371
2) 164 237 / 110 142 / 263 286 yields 2.2 yr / 374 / 369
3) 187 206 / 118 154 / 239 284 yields 0.2 yr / 370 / 364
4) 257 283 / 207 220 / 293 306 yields 0.2 yr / 362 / 372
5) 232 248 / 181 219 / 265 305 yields 0.2 yr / 362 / 371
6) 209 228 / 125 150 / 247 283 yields 0.4 yr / 375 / 365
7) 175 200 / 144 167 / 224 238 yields -1.3 yr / 340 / 356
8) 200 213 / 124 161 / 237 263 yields 0.1 yr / 360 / 361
